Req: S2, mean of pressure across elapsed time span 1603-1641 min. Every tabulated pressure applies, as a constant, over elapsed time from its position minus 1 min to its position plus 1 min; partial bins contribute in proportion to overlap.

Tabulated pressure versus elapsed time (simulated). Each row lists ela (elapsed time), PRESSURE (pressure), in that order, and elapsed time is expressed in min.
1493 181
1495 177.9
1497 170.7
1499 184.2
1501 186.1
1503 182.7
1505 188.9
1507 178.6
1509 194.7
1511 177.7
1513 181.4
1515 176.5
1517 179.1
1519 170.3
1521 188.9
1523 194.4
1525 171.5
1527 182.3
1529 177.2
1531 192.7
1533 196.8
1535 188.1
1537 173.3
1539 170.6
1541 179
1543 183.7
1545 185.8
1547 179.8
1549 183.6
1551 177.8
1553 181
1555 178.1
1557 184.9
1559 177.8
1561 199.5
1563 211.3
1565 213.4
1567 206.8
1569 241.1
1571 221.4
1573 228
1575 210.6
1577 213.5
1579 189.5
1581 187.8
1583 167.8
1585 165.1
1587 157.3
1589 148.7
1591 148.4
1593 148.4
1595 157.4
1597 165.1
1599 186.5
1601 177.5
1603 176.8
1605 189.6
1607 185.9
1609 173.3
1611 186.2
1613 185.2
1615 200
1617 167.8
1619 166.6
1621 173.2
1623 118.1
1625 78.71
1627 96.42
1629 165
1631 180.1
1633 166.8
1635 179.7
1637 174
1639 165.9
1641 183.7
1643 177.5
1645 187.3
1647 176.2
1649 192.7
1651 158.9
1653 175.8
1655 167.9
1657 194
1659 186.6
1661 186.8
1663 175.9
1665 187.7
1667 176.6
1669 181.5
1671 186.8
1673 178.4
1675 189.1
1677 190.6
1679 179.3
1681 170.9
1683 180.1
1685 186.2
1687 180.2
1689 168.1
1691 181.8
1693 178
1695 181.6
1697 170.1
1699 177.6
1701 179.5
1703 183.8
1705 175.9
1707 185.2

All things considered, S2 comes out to 165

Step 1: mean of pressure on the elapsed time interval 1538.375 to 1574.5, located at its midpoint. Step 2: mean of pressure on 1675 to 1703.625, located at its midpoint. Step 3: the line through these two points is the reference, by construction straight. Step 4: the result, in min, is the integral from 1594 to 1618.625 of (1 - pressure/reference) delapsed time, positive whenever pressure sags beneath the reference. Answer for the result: 1.3 min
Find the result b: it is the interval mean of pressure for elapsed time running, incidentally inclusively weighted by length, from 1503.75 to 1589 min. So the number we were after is 188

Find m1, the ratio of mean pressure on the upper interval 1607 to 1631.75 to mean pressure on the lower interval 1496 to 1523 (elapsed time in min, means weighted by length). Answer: 0.87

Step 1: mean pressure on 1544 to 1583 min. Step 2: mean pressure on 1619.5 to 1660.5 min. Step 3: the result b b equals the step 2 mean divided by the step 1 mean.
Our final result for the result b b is 0.84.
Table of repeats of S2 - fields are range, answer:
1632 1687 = 180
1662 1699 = 180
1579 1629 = 163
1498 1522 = 182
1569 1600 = 182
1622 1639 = 146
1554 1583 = 203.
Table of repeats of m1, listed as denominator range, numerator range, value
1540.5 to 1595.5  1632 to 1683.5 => 0.96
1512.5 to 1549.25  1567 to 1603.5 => 1.01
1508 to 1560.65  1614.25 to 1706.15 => 0.95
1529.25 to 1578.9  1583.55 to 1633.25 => 0.84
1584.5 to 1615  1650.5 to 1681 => 1.06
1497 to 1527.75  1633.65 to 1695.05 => 0.99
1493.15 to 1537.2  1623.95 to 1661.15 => 0.92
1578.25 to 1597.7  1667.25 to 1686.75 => 1.12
